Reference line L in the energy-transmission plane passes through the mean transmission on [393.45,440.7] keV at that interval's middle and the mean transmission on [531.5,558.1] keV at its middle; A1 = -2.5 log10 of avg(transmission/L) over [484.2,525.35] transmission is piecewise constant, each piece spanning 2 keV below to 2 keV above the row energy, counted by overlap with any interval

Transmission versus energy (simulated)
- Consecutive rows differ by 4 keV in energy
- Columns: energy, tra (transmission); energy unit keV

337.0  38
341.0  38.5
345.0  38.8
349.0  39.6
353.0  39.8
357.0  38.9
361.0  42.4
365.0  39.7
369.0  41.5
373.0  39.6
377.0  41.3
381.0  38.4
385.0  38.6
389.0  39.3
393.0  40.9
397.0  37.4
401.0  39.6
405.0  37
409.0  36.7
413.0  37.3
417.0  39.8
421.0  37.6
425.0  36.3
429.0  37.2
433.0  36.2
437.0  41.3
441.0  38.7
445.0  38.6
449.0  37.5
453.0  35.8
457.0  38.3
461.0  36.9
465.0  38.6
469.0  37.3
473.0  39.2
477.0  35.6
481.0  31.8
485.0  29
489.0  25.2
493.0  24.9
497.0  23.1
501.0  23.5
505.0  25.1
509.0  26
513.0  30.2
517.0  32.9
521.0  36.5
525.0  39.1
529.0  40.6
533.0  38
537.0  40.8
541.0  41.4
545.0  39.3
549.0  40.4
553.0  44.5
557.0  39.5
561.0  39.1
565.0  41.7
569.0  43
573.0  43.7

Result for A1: 0.37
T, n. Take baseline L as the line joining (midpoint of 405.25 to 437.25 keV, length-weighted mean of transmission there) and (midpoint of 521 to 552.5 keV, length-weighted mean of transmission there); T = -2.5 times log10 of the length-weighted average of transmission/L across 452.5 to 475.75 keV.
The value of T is 0.02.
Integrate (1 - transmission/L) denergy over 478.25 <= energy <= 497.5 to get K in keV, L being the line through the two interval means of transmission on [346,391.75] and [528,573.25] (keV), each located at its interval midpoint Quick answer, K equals 6.23 keV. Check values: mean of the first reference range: 39.9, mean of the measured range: 27.4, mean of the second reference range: 40.9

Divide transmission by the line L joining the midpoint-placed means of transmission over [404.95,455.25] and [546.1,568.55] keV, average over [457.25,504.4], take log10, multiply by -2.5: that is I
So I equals 0.23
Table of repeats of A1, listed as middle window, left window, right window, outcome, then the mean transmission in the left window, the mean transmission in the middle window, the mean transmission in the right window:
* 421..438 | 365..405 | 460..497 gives -0.04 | 39.5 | 37.5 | 32.5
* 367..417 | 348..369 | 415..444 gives 0.01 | 40.2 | 39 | 38.2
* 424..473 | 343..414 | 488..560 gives -0.03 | 39.3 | 37.8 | 34.1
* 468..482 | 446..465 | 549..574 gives 0.06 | 37.4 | 36.2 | 41.7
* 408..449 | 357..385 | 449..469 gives 0.01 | 40.2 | 38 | 37.4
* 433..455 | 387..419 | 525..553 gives 0.02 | 38.5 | 38.2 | 40.3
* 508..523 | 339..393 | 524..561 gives 0.26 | 39.8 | 31.8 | 40.4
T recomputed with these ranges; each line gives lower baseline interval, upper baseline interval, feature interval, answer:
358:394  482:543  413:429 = -0.010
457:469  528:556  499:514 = 0.454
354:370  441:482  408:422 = 0.022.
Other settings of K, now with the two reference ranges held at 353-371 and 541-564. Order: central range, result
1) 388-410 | 1.1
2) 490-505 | 6.1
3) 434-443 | 0.2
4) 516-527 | 1.1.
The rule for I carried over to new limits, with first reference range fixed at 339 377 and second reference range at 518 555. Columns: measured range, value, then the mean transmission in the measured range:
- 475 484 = 0.20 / 33.2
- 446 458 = 0.08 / 37.2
